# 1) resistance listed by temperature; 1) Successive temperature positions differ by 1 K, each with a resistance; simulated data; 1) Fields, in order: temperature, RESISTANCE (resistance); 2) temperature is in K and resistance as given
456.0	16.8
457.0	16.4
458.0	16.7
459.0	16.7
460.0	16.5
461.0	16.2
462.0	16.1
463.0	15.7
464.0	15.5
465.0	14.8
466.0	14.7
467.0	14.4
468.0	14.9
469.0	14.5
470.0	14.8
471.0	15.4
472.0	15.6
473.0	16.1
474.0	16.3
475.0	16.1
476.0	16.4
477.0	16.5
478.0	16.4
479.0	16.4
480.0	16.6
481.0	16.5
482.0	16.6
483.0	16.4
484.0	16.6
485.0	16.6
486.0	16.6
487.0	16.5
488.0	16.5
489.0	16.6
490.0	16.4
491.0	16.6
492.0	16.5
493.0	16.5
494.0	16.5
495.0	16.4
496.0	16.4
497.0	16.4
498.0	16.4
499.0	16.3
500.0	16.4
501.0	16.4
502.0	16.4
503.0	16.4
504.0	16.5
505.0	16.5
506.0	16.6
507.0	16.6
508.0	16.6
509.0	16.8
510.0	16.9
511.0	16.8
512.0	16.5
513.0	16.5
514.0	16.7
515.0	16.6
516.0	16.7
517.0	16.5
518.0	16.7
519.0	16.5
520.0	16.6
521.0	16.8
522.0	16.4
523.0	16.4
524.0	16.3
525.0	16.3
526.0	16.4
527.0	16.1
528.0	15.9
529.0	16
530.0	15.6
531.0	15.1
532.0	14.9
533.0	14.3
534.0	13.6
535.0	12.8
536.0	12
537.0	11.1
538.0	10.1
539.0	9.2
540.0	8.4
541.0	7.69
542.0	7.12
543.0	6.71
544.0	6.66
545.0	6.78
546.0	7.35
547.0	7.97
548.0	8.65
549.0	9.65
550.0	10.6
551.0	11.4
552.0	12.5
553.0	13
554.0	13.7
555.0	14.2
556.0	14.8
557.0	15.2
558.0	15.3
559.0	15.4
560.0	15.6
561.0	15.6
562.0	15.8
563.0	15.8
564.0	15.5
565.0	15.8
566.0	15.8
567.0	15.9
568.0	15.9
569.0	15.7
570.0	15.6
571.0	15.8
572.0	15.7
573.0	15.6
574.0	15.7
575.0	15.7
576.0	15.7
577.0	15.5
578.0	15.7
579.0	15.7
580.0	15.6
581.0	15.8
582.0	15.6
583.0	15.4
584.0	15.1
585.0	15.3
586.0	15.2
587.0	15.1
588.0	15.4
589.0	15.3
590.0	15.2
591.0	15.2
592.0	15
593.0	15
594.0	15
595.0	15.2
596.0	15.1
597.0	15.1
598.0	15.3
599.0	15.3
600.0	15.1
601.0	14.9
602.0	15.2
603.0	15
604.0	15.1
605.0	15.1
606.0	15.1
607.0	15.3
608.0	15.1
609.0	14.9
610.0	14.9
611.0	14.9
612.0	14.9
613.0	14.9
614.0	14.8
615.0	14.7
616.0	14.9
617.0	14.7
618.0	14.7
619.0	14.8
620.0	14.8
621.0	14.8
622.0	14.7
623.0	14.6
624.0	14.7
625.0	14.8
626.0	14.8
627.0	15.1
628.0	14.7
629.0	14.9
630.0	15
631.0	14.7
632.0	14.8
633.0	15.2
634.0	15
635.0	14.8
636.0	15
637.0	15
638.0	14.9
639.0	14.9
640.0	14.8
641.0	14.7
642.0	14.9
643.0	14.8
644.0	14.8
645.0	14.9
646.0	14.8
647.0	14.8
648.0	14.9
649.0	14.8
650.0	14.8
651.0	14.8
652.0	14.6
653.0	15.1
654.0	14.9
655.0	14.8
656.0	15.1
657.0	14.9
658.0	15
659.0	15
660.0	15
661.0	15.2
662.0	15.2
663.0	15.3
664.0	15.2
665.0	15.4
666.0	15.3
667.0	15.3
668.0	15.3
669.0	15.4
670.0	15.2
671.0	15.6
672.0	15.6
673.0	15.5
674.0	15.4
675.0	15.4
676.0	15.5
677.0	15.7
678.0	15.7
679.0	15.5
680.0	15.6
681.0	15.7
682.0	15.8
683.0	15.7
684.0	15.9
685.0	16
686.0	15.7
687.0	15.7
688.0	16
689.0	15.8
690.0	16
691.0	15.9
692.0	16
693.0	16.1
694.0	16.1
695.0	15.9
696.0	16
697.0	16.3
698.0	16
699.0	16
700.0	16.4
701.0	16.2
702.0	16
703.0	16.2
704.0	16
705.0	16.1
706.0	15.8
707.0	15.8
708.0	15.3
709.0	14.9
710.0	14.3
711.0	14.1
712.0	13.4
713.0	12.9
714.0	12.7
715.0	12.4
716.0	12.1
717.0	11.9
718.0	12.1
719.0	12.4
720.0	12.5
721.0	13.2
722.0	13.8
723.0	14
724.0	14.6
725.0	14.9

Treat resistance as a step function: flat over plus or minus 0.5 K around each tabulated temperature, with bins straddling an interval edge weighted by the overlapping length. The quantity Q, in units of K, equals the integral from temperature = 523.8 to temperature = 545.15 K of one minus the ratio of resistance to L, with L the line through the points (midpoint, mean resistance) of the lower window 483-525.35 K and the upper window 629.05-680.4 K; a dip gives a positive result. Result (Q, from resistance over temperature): 5.2 K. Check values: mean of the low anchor 16.5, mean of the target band 12.3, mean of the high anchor 15.1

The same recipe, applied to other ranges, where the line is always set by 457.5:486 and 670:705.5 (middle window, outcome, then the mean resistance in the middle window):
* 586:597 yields 0.51 K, 15.2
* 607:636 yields 1.87 K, 14.9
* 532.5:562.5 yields 8.43 K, 11.4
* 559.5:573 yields 0.15 K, 15.7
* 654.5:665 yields 0.51 K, 15.1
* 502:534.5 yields -0.62 K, 16.2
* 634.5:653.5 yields 1.22 K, 14.8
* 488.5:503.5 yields -0.48 K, 16.4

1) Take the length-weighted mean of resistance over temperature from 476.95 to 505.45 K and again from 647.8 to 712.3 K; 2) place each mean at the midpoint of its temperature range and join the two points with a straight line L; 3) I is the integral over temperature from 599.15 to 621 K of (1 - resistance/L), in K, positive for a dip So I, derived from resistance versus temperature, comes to 1.24 K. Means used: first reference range 16.5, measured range 14.9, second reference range 15.5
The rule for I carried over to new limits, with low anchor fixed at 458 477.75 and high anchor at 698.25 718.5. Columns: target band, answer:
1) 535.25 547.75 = 5.56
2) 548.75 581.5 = 0.63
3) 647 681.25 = -1.07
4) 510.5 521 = -0.79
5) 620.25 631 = 0.10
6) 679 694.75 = -1.30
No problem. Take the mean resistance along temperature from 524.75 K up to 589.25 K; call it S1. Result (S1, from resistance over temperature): 13.7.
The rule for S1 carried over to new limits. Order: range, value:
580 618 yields 15.1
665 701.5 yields 15.8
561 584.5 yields 15.7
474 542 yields 15.6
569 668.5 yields 15.1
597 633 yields 14.9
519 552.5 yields 12.3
